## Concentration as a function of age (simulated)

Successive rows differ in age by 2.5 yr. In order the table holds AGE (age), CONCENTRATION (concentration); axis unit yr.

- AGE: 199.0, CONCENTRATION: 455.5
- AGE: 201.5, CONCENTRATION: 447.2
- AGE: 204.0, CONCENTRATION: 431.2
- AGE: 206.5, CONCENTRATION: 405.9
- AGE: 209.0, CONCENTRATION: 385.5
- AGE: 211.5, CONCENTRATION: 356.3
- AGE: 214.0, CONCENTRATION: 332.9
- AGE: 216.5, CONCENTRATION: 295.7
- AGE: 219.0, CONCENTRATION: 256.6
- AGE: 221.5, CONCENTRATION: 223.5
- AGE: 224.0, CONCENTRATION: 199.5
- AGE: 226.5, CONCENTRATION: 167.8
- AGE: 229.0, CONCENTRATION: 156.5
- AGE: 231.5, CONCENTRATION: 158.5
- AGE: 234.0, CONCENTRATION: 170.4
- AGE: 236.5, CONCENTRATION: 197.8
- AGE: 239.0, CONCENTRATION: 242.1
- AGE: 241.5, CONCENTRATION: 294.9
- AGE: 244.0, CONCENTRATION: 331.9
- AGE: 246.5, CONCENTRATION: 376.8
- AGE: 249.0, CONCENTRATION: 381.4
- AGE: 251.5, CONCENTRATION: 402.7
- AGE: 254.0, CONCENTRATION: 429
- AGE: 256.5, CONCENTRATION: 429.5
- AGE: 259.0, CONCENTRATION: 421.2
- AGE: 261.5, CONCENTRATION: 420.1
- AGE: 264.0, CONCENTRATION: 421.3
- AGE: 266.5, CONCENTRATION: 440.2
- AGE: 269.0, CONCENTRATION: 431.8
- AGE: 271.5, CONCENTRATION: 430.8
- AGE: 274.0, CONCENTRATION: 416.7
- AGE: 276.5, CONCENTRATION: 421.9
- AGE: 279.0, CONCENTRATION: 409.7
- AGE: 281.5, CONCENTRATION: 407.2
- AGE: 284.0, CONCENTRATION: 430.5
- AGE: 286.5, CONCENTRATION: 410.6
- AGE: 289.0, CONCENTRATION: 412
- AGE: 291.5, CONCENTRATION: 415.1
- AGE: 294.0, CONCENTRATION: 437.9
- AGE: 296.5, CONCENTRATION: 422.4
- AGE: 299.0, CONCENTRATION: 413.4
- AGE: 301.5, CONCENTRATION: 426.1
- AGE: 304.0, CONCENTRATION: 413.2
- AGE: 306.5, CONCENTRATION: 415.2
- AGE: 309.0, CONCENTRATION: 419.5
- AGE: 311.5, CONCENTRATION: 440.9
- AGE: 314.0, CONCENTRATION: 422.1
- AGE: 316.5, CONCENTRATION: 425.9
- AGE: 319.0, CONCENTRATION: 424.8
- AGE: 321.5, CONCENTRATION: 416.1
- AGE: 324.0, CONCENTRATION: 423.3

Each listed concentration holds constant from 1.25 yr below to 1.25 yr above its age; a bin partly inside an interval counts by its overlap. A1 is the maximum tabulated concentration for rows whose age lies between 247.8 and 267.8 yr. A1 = 440.2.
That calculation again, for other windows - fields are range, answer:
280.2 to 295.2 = 437.9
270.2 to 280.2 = 430.8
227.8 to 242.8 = 294.9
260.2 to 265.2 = 421.3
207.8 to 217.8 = 385.5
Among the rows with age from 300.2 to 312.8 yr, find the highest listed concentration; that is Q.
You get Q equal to 440.9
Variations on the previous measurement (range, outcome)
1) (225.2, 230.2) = 167.8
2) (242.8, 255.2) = 429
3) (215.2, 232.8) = 295.7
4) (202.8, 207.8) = 431.2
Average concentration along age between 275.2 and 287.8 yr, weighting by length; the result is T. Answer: 416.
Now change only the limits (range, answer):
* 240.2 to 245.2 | 313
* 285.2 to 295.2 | 419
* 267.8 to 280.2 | 422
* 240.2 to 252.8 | 357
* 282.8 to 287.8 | 420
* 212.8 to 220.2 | 295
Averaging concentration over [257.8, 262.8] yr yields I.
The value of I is 421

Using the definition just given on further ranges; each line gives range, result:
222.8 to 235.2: 170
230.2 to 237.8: 176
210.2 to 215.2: 345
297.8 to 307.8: 417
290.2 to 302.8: 423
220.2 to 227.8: 197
